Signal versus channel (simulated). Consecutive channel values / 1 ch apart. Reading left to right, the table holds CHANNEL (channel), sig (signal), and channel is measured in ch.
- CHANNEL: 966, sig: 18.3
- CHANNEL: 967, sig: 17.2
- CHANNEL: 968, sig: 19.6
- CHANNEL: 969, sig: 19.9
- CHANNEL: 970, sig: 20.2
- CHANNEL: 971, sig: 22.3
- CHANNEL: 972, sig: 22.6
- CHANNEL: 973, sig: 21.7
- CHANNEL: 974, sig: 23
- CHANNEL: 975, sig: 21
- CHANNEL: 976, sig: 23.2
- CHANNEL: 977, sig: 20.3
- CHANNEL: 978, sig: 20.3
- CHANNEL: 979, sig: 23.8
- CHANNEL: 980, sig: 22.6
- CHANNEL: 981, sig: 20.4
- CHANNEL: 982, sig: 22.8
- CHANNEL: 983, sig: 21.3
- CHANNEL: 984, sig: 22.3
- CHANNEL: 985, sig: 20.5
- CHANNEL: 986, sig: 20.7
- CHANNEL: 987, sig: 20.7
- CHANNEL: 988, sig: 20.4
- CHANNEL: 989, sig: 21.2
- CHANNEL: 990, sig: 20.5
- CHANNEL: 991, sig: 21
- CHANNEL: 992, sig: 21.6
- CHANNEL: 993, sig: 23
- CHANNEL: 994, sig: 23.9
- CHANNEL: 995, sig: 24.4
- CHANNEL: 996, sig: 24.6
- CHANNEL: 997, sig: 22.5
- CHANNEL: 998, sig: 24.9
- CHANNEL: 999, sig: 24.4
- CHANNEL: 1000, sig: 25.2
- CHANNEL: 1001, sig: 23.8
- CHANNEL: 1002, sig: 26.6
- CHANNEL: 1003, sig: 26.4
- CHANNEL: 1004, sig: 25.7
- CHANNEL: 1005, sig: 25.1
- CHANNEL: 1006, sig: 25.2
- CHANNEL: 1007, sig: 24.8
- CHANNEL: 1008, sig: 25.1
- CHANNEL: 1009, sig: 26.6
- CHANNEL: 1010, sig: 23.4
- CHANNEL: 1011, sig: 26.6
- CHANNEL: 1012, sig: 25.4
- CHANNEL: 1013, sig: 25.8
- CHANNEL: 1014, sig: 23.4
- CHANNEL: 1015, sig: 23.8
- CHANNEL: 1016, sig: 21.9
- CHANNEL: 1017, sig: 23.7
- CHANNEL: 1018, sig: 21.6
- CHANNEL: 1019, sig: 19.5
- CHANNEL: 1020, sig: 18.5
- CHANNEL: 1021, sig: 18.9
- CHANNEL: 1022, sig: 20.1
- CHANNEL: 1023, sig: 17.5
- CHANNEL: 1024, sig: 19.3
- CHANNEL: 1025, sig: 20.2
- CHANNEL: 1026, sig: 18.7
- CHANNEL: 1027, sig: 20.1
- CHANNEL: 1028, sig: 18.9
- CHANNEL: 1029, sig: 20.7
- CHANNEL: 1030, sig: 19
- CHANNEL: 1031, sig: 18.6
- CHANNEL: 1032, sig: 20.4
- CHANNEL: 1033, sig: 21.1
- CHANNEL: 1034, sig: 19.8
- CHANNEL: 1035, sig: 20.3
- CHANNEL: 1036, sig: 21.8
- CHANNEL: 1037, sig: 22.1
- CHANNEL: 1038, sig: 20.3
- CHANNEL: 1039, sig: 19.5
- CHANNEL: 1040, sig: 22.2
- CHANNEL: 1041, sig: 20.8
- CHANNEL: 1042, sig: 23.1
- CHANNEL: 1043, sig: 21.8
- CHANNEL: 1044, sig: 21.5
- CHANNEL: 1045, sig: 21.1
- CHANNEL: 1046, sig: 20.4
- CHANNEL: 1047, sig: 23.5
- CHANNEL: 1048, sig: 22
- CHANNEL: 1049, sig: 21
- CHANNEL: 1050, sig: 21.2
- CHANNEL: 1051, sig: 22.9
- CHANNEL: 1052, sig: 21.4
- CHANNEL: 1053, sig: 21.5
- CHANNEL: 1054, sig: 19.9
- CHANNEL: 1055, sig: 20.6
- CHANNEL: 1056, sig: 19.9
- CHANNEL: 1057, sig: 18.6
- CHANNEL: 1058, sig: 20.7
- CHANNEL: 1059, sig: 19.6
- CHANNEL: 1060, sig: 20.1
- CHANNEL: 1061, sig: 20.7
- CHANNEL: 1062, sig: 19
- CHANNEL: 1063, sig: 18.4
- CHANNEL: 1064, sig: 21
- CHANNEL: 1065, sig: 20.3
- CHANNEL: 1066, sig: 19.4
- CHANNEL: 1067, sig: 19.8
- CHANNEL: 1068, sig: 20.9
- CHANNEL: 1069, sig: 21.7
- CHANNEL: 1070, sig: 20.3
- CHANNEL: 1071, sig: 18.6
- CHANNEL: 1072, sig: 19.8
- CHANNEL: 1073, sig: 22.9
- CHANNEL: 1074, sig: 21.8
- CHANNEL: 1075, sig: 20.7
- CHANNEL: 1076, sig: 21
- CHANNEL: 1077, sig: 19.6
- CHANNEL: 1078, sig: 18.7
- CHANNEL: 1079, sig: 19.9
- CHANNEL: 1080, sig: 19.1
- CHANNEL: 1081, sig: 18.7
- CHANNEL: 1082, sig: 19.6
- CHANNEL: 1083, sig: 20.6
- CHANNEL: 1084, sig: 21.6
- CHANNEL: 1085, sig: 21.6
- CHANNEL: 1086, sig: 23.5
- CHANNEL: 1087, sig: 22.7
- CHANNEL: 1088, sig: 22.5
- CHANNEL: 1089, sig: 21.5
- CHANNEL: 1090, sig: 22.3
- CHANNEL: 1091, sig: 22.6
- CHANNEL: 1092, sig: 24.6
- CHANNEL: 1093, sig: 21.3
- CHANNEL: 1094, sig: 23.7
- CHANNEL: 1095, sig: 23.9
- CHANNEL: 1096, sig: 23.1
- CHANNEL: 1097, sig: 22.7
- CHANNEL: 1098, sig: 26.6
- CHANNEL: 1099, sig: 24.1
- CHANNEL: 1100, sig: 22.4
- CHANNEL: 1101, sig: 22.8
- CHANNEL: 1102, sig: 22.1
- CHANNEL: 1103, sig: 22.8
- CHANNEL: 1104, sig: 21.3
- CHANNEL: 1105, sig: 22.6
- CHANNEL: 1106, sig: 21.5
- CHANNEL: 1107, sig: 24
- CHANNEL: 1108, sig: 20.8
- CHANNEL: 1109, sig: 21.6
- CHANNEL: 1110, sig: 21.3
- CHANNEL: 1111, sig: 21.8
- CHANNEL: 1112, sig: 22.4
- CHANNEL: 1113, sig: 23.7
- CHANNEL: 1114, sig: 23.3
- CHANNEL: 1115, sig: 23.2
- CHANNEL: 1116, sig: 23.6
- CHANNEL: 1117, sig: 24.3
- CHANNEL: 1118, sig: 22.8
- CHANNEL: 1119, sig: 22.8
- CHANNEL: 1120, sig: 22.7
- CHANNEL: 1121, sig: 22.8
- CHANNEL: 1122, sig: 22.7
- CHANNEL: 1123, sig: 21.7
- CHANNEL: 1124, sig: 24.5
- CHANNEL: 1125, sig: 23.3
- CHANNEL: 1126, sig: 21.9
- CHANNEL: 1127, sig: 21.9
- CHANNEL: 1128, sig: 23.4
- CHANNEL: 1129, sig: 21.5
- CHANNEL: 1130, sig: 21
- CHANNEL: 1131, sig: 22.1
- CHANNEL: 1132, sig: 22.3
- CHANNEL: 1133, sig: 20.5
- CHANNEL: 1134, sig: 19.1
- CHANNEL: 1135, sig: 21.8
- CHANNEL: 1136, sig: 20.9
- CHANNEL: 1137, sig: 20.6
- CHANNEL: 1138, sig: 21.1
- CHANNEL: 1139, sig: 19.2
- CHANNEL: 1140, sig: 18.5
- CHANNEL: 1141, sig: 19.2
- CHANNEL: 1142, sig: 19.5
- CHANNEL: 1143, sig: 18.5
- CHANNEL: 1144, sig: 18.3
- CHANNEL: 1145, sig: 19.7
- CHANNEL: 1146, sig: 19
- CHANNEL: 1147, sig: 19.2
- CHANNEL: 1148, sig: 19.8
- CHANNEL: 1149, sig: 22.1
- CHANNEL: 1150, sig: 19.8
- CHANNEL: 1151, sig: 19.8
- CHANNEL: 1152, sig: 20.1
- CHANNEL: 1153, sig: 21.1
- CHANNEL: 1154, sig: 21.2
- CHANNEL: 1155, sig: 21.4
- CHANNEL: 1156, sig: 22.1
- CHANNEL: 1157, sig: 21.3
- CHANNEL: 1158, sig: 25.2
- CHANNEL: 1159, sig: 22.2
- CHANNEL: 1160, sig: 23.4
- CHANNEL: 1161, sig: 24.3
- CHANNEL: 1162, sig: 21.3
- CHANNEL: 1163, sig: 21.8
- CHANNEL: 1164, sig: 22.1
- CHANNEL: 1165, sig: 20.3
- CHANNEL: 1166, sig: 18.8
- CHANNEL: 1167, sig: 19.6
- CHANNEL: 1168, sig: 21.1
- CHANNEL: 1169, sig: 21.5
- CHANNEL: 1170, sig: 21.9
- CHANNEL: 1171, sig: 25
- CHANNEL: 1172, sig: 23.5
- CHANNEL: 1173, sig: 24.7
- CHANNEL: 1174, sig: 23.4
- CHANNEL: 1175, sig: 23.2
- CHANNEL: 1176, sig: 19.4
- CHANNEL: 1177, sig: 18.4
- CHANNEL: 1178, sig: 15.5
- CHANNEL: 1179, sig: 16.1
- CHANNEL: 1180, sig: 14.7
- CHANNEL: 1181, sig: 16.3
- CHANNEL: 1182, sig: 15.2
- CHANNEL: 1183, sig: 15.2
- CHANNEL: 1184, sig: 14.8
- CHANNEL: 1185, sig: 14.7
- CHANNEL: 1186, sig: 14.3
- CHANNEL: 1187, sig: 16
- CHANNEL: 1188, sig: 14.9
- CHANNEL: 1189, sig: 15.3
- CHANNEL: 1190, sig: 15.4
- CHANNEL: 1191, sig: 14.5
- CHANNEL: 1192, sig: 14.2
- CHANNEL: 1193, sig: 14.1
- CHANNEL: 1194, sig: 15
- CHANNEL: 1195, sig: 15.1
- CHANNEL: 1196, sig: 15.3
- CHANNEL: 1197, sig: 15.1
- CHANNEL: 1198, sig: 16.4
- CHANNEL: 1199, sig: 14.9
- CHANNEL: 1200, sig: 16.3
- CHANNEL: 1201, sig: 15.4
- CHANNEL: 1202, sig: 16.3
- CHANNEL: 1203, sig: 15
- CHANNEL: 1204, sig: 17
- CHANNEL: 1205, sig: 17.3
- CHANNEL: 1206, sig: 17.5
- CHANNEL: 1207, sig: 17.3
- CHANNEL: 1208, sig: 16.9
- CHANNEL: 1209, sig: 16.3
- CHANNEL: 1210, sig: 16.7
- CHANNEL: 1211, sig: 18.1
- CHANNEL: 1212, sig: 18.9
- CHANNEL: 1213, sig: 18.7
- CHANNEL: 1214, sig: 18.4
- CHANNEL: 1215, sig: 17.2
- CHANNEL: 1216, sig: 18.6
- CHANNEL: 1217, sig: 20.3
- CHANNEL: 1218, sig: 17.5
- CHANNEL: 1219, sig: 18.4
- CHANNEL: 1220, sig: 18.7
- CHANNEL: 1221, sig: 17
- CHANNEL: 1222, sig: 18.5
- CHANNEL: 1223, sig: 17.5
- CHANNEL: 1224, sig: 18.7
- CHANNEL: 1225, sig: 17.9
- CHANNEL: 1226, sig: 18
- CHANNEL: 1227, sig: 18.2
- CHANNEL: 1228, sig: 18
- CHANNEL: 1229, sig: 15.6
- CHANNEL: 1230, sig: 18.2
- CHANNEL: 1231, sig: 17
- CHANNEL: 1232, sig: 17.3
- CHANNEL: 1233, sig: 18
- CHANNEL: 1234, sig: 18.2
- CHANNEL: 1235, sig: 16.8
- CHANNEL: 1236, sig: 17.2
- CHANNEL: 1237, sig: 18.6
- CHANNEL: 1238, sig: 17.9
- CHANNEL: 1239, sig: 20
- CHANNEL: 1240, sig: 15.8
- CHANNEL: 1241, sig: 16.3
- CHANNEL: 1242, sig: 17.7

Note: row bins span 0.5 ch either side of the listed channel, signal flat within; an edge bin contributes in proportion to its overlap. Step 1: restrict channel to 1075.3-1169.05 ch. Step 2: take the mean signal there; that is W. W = 21.6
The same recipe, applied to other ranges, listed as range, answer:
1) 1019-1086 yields 20.4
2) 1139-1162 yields 20.7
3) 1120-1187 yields 20.4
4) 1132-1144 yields 19.9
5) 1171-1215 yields 16.9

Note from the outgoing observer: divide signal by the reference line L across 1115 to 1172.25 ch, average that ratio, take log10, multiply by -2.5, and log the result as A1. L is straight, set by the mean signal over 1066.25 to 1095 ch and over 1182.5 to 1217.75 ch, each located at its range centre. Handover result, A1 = -0.16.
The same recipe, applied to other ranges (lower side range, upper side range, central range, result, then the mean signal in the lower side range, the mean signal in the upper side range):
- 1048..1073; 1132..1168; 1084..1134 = -0.10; 20.4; 20.7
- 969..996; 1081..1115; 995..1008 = -0.14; 21.8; 22.5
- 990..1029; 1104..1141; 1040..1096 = 0.07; 22.9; 22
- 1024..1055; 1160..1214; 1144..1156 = -0.10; 20.8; 17.8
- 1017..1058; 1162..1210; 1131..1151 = -0.09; 20.5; 17.5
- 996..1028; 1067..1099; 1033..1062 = 0.07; 23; 21.6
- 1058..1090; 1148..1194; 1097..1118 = -0.14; 20.5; 19.3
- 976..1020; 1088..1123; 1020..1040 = 0.16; 23.1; 22.8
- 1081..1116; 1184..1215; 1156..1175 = -0.22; 22.5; 16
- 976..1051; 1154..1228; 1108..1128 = -0.15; 22.1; 18.3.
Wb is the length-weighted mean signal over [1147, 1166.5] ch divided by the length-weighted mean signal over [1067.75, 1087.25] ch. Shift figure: 1.0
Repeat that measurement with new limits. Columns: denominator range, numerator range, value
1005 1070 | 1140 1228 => 0.87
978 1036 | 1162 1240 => 0.80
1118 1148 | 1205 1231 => 0.85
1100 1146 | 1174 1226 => 0.77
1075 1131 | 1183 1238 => 0.76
